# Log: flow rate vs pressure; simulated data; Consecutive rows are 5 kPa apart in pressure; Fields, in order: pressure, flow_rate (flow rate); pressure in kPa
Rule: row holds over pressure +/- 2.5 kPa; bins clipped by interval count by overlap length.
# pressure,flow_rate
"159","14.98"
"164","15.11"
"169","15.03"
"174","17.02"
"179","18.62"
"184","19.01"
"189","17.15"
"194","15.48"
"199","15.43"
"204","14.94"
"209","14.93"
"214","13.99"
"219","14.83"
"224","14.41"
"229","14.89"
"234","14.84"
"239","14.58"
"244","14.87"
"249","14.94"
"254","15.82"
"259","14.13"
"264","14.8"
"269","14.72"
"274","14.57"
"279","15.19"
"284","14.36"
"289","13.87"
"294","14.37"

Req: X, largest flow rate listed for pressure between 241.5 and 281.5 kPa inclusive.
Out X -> 15.82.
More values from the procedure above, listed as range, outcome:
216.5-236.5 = 14.89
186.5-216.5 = 17.15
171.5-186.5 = 19.01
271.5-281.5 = 15.19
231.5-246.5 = 14.87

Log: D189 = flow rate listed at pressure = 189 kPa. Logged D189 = 17.15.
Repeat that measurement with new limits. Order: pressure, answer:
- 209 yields 14.93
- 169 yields 15.03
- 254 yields 15.82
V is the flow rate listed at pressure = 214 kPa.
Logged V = 13.99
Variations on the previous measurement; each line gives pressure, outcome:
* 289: 13.87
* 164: 15.11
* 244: 14.87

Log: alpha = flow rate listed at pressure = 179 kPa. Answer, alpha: 18.62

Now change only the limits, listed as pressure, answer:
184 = 19.01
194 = 15.48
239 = 14.58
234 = 14.84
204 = 14.94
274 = 14.57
